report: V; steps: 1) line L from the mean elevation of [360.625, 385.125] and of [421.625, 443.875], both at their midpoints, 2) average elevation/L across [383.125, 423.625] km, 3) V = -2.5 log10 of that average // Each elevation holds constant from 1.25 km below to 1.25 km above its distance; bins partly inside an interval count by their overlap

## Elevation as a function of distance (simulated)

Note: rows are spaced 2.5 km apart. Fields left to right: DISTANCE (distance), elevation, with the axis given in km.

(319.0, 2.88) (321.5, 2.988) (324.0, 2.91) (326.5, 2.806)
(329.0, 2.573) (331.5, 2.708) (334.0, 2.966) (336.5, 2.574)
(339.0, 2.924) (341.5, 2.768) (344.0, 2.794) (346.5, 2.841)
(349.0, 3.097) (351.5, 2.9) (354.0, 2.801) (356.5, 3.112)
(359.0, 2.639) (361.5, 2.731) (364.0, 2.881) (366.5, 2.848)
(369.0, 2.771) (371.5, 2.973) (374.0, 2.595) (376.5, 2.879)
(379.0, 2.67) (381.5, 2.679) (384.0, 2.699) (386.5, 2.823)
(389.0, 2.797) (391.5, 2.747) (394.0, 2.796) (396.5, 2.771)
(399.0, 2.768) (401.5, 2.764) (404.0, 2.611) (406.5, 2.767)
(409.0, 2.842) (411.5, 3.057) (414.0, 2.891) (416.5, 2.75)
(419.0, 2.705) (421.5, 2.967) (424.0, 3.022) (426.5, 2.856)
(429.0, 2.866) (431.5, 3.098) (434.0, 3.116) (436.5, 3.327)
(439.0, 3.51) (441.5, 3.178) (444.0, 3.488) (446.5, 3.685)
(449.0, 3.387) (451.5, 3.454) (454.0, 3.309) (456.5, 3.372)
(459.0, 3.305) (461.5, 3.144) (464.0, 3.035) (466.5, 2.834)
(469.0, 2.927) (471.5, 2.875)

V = 0.06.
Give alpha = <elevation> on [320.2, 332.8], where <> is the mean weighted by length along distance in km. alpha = 2.8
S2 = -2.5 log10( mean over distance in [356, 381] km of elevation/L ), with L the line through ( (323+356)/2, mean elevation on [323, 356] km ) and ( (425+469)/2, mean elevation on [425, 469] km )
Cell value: 0.051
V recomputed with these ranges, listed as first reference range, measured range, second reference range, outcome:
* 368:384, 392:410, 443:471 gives 0.06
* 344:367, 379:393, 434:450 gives 0.12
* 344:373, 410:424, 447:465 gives 0.09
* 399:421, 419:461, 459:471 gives -0.11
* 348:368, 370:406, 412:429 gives 0.05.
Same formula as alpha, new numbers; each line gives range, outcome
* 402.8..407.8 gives 2.69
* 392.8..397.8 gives 2.78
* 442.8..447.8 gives 3.59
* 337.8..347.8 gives 2.83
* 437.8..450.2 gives 3.45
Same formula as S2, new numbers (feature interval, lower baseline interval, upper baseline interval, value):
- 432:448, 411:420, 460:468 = -0.15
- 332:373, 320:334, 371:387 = -0.03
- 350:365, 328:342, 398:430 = -0.03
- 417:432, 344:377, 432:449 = 0.13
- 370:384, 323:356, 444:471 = 0.08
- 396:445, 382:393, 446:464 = 0.03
